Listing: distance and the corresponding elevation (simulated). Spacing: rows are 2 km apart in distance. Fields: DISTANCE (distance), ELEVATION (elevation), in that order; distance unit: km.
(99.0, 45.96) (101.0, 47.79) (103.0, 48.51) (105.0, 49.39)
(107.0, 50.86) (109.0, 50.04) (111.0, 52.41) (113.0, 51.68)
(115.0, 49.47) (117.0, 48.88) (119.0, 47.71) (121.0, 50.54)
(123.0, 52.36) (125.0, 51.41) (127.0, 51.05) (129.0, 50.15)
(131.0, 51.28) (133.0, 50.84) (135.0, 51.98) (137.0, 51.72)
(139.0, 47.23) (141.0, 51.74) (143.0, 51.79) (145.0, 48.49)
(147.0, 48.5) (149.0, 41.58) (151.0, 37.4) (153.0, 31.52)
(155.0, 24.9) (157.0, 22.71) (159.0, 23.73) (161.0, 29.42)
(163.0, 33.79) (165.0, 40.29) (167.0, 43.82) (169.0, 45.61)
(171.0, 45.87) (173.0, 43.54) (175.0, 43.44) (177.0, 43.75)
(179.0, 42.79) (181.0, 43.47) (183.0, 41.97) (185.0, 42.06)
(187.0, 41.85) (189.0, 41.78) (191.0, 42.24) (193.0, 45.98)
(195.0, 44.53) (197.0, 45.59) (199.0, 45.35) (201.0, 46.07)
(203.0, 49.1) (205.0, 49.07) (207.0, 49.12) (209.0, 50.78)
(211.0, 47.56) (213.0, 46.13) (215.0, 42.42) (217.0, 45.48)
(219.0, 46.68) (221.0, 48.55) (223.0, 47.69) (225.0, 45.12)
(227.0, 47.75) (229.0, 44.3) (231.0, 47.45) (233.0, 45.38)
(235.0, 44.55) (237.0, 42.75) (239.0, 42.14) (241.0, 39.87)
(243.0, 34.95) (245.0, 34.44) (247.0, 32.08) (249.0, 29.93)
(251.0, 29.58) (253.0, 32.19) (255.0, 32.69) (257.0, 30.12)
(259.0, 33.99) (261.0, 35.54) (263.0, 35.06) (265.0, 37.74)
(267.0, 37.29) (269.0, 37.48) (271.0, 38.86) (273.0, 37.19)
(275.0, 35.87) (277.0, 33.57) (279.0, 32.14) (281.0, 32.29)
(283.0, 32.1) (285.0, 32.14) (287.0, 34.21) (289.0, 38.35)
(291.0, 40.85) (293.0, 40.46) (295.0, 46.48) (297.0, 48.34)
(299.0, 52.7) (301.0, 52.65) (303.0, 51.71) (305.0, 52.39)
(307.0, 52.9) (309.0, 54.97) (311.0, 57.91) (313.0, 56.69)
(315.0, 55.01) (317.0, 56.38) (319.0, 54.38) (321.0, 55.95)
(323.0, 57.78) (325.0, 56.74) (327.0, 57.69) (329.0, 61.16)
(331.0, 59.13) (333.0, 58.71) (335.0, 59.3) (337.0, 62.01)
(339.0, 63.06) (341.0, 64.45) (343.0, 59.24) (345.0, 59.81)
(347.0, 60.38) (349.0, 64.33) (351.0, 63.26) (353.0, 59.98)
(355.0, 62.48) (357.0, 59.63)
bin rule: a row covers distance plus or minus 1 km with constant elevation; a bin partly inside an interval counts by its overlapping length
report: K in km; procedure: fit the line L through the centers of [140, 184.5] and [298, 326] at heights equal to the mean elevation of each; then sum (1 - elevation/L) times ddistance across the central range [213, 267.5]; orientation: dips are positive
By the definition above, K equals 9.1 km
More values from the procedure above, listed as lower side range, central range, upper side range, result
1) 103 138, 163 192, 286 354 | 5.1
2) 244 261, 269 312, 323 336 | 2.8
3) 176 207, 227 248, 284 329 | 2.6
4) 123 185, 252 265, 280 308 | 2.9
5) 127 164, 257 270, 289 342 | 3.9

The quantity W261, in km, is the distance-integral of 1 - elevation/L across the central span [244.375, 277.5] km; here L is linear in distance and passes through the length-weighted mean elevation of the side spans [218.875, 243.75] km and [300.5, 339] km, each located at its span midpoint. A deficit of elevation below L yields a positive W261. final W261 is 9.7 km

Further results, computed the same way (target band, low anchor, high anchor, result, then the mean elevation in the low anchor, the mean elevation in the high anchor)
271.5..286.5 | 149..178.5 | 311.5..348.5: 5.25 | 36.7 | 58.8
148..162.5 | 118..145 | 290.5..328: 5.88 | 50.7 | 52.9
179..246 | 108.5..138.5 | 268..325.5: 4.97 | 50.7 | 45.7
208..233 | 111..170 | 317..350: 1.98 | 44.3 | 59.5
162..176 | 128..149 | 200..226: 1.86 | 50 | 47.2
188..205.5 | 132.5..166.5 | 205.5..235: -0.32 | 40.3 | 46.7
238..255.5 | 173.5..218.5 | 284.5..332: 4.97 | 45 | 51.3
